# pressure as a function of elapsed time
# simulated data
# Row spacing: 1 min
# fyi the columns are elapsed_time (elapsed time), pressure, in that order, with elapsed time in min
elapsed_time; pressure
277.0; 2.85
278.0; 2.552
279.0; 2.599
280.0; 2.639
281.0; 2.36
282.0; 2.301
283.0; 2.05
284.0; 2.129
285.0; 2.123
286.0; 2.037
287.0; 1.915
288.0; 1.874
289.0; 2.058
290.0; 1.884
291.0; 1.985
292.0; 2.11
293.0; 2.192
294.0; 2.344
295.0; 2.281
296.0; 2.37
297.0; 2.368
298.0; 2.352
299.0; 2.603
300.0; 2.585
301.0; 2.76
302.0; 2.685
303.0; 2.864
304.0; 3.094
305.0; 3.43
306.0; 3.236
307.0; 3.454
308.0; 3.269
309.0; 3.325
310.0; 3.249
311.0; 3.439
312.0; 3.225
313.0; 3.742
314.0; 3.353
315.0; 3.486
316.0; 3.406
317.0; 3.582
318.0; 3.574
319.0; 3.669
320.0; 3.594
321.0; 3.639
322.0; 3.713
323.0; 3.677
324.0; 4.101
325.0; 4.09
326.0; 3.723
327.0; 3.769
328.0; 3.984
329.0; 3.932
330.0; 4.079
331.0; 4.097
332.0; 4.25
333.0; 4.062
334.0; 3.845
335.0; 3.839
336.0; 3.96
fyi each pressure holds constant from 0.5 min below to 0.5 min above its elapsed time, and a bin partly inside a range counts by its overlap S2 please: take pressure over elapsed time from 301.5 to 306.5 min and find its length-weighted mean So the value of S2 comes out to 3.06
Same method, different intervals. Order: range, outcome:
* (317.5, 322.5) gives 3.64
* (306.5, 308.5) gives 3.36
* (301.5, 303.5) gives 2.77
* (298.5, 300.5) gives 2.59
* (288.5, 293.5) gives 2.05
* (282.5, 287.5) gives 2.05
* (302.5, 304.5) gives 2.98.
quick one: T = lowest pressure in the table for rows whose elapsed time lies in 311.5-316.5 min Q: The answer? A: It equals 3.225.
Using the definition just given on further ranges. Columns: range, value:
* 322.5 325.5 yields 3.677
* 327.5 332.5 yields 3.932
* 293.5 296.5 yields 2.281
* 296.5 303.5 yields 2.352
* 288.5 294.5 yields 1.884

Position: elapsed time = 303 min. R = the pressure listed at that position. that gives 2.864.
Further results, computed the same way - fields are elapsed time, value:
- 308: 3.269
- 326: 3.723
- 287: 1.915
